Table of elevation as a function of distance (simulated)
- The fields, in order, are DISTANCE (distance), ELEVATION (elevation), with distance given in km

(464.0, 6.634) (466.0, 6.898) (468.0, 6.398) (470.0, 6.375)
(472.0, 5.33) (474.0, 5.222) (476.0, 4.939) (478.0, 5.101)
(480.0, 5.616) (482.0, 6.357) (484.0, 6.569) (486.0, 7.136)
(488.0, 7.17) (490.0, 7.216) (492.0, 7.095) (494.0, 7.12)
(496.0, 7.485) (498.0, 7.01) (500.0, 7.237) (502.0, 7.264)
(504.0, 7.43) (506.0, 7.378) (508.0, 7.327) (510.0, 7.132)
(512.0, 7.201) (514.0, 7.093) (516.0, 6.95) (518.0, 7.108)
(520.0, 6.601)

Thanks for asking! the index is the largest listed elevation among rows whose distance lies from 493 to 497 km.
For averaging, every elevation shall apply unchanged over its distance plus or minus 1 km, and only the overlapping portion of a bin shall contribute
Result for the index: 7.485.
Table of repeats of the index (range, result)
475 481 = 5.616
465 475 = 6.898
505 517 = 7.378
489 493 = 7.216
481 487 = 7.136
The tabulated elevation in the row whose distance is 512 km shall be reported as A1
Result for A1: 7.201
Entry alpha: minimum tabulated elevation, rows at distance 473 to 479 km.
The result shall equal 4.939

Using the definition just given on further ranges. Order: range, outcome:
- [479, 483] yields 5.616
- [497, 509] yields 7.01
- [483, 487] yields 6.569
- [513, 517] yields 6.95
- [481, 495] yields 6.357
